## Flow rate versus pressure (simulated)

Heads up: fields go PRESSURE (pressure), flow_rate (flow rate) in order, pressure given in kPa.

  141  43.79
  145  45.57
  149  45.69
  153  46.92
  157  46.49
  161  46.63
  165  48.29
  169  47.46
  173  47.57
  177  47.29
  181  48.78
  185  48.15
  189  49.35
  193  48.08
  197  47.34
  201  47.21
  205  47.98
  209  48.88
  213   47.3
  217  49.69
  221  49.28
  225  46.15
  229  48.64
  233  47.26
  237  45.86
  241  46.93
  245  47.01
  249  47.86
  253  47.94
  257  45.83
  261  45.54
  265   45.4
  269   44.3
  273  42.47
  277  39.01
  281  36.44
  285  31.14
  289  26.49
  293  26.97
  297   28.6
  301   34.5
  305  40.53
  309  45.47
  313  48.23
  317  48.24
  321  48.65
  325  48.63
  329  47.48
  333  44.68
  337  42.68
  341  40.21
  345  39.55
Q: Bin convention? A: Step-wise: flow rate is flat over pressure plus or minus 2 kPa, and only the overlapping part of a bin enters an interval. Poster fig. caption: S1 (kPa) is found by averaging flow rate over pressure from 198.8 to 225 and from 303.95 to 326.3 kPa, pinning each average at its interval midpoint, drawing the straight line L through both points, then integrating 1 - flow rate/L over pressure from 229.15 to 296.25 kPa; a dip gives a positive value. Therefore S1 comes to 8.4 kPa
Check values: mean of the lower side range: 48.2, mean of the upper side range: 46.8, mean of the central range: 41.6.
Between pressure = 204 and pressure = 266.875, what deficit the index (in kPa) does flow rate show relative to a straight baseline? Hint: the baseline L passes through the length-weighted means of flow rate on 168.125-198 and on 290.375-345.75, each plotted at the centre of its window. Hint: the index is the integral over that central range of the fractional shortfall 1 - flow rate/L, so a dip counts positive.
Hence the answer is -2.5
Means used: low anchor 48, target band 47.3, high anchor 41.6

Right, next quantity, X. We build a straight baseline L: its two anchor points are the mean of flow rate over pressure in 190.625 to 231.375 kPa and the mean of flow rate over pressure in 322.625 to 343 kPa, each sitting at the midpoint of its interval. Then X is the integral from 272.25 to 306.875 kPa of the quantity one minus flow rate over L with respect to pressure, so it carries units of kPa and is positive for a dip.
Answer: 9.25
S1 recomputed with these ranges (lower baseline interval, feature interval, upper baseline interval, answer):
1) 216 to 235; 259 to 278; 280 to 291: -4.1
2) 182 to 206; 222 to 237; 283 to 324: -0.8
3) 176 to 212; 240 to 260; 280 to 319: -2.4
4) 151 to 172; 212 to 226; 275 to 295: -2.9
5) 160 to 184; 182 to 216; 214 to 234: -0.1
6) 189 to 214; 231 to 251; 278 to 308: -2.7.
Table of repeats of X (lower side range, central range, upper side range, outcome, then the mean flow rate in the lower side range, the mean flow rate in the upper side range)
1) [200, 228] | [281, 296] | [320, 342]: 5.5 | 48.1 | 45.5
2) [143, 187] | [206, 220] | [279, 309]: -2.3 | 47.2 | 33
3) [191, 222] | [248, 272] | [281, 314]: -3.3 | 48.2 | 34.9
